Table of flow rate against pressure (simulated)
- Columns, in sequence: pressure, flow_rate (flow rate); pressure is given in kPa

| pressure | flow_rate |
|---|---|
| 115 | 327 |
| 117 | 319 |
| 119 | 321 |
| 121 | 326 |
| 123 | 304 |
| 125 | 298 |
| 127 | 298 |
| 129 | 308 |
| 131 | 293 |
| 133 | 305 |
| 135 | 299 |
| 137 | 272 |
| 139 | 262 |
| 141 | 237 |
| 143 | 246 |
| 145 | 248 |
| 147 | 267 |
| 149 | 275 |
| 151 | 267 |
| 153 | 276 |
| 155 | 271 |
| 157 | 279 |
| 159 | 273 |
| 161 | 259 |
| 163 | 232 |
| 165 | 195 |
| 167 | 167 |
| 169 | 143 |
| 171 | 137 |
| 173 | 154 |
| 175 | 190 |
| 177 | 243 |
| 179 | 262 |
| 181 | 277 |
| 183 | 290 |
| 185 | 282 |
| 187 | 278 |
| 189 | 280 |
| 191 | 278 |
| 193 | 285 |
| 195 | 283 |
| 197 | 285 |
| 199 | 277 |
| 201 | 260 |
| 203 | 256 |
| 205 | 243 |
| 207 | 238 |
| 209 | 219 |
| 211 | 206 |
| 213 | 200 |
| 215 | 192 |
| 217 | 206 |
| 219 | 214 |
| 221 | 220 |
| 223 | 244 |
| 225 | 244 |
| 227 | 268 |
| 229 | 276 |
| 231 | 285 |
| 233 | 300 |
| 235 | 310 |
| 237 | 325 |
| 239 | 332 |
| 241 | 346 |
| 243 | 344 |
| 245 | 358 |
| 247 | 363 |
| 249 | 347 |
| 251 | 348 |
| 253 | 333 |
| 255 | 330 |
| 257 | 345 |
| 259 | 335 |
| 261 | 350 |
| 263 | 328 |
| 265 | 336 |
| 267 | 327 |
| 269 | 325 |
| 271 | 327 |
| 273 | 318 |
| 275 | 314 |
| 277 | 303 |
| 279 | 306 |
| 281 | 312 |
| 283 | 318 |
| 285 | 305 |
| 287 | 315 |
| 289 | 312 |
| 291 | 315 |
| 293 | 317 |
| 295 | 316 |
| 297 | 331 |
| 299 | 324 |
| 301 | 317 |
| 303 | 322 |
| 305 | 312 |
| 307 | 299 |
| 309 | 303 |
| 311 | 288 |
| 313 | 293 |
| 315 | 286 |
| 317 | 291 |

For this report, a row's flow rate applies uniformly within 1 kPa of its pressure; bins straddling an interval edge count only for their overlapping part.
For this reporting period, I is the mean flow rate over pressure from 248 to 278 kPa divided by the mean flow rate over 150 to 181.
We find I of 1.47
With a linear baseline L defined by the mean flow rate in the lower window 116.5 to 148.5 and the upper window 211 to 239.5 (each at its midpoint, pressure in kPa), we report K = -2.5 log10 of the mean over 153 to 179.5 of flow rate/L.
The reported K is 0.26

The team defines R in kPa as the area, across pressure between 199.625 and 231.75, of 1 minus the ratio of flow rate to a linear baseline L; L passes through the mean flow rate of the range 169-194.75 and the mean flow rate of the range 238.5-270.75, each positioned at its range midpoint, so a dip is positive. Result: 5.8 kPa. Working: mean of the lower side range 243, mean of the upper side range 340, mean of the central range 236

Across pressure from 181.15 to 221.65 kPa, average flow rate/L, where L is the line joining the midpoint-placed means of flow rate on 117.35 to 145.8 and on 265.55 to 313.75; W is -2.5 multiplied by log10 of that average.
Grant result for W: 0.193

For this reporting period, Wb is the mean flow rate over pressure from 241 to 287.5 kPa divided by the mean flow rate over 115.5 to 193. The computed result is 1.26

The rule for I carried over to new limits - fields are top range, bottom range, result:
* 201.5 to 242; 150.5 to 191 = 1.07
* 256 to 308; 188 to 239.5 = 1.24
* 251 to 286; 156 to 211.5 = 1.34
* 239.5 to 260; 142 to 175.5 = 1.51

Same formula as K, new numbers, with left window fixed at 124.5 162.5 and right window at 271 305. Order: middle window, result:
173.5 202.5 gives 0.08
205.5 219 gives 0.36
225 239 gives 0.02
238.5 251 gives -0.15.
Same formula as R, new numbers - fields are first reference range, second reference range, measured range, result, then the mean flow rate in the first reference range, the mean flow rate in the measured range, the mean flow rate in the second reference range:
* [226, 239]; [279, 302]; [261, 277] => -0.8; 297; 325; 316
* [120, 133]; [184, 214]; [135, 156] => 2.0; 305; 264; 258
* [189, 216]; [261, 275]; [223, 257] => -2.7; 249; 318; 328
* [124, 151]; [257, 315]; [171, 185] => 2.7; 277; 232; 317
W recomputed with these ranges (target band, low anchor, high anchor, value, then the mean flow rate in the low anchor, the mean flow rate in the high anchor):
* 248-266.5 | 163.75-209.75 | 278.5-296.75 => -0.16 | 240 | 314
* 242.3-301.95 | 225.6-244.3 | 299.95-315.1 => -0.07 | 309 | 304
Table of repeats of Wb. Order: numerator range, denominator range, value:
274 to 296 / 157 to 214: 1.30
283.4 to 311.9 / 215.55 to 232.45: 1.28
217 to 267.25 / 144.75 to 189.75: 1.29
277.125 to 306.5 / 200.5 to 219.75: 1.42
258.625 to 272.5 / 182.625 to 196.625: 1.18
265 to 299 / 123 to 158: 1.14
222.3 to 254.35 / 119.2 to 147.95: 1.11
